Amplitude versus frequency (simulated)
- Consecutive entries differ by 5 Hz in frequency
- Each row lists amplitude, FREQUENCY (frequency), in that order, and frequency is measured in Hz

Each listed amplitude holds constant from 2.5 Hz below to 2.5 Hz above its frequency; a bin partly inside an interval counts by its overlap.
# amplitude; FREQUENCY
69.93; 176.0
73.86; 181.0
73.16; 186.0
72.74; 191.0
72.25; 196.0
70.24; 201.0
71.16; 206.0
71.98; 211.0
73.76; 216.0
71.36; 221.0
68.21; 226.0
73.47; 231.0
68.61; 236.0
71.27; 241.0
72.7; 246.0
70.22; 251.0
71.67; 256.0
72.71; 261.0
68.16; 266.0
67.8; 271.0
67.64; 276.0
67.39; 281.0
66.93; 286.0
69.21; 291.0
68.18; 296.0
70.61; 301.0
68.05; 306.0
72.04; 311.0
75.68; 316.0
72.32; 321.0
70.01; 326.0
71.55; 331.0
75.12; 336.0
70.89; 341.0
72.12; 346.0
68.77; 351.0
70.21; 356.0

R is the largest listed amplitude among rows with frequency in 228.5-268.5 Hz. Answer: 73.47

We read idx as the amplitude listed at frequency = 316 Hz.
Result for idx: 75.68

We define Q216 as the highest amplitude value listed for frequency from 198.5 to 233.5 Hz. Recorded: 73.76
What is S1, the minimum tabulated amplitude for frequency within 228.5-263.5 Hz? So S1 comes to 68.61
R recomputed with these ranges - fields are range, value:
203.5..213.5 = 71.98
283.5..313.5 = 72.04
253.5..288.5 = 72.71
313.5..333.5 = 75.68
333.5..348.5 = 75.12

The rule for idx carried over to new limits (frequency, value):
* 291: 69.21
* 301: 70.61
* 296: 68.18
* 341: 70.89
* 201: 70.24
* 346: 72.12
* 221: 71.36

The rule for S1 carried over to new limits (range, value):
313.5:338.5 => 70.01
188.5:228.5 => 68.21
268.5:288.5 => 66.93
